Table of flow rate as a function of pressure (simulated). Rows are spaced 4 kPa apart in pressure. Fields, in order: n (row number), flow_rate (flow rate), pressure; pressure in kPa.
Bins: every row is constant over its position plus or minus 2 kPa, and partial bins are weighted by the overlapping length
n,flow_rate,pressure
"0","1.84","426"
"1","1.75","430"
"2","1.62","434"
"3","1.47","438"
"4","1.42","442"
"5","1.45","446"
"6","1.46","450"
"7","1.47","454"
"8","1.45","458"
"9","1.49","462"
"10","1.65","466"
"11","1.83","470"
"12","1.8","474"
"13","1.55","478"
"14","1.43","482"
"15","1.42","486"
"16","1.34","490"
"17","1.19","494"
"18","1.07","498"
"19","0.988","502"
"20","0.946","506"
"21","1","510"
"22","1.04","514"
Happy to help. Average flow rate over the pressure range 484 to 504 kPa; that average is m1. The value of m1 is 1.2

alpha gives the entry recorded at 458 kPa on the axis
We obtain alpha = 1.45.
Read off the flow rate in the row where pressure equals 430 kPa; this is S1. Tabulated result 1.75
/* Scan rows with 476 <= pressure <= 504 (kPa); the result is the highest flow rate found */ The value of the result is 1.55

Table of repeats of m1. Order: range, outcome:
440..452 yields 1.44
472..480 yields 1.68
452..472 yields 1.58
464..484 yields 1.65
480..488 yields 1.42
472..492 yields 1.51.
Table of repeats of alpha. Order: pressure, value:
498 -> 1.07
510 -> 1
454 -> 1.47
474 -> 1.8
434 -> 1.62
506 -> 0.946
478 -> 1.55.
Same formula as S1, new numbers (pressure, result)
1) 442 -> 1.42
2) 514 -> 1.04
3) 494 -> 1.19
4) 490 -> 1.34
